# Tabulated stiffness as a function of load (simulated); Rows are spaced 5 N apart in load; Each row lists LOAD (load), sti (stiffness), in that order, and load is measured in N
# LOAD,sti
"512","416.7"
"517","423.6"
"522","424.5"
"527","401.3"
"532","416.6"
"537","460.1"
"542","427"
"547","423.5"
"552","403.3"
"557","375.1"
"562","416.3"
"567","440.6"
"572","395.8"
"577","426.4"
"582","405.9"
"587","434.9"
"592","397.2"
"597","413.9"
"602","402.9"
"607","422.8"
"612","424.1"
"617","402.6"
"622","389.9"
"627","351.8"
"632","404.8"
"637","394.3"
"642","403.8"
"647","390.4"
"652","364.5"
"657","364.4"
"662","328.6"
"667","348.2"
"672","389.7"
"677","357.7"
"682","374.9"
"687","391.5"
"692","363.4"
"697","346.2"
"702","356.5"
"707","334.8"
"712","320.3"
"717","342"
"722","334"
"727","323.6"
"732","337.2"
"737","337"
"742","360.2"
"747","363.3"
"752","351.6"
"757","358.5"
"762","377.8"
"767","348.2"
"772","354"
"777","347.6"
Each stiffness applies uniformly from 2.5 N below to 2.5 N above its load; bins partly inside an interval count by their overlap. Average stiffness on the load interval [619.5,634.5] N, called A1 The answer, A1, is 382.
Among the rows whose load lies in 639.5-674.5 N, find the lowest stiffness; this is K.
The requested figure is 328.6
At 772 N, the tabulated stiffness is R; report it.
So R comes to 354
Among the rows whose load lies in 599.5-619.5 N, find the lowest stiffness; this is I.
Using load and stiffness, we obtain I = 402.6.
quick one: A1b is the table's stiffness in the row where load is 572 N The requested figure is 395.8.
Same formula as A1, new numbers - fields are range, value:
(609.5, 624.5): 406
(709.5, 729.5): 330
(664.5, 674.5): 369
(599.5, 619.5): 413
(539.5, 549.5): 425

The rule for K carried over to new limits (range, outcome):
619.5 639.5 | 351.8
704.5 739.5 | 320.3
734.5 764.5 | 337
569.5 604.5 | 395.8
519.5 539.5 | 401.3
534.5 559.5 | 375.1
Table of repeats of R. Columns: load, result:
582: 405.9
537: 460.1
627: 351.8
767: 348.2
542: 427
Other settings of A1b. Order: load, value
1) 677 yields 357.7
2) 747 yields 363.3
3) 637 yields 394.3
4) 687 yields 391.5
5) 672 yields 389.7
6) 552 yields 403.3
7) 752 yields 351.6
